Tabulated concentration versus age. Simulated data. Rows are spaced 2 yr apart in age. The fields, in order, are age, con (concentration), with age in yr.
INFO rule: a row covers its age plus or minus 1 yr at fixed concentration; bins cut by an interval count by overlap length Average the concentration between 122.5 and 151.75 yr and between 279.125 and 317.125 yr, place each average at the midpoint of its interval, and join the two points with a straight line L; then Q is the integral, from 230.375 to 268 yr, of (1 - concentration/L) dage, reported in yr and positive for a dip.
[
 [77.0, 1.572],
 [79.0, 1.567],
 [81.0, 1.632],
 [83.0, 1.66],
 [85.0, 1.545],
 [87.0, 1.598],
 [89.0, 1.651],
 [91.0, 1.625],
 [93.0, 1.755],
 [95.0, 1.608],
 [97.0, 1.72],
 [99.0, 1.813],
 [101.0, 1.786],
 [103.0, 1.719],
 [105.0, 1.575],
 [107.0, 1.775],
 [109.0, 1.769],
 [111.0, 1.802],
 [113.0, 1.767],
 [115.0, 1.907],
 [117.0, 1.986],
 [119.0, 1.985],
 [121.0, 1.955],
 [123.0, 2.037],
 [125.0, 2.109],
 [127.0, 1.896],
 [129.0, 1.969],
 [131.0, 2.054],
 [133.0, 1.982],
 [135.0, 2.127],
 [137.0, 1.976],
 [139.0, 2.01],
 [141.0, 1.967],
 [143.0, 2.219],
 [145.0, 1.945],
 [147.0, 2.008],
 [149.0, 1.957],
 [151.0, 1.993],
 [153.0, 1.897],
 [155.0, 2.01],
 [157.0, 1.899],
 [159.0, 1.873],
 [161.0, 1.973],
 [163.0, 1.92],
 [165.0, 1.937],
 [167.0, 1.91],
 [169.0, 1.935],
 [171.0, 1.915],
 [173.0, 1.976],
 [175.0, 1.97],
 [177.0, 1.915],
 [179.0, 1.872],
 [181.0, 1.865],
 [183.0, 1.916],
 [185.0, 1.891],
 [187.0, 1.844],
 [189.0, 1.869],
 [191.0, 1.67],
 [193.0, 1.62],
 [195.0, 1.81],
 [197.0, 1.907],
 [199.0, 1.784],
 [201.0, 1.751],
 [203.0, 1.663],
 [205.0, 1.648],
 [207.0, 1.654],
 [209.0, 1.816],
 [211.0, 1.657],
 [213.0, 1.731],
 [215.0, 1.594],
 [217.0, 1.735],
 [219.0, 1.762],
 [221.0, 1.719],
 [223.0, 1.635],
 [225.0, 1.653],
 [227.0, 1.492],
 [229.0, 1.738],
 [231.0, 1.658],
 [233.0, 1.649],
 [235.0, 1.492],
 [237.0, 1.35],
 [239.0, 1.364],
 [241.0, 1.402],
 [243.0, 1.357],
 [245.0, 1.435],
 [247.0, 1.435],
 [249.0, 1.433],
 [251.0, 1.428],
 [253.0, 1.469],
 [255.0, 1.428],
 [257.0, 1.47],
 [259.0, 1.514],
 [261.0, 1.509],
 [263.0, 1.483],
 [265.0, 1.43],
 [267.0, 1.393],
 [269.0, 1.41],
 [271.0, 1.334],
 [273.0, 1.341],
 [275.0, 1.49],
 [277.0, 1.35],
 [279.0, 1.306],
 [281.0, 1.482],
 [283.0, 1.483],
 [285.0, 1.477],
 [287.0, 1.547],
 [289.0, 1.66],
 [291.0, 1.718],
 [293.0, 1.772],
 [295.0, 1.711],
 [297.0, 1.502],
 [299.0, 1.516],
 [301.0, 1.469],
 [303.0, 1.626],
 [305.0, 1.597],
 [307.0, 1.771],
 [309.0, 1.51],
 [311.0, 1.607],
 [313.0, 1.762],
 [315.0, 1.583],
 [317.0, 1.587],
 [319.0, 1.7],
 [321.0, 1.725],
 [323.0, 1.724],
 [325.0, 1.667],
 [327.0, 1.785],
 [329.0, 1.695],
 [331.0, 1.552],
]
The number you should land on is 5.80 yr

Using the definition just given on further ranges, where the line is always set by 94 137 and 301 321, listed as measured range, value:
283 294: 0.27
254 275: 3.20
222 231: 0.55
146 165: -1.26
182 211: 0.09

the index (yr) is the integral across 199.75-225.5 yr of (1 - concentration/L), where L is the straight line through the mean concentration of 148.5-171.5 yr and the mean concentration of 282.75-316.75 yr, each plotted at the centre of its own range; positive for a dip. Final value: 1.7 yr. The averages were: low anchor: 1.93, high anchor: 1.61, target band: 1.7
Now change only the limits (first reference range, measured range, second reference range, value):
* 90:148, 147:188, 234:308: -3.8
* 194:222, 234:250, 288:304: 2.7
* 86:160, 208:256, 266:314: 2.8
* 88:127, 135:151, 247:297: -2.6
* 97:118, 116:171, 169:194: -4.8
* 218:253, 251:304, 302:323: 3.3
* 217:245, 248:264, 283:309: 1.1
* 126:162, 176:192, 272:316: 0.1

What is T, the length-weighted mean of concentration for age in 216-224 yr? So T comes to 1.71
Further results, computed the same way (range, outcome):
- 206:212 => 1.71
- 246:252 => 1.43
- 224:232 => 1.64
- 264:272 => 1.39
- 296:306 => 1.54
